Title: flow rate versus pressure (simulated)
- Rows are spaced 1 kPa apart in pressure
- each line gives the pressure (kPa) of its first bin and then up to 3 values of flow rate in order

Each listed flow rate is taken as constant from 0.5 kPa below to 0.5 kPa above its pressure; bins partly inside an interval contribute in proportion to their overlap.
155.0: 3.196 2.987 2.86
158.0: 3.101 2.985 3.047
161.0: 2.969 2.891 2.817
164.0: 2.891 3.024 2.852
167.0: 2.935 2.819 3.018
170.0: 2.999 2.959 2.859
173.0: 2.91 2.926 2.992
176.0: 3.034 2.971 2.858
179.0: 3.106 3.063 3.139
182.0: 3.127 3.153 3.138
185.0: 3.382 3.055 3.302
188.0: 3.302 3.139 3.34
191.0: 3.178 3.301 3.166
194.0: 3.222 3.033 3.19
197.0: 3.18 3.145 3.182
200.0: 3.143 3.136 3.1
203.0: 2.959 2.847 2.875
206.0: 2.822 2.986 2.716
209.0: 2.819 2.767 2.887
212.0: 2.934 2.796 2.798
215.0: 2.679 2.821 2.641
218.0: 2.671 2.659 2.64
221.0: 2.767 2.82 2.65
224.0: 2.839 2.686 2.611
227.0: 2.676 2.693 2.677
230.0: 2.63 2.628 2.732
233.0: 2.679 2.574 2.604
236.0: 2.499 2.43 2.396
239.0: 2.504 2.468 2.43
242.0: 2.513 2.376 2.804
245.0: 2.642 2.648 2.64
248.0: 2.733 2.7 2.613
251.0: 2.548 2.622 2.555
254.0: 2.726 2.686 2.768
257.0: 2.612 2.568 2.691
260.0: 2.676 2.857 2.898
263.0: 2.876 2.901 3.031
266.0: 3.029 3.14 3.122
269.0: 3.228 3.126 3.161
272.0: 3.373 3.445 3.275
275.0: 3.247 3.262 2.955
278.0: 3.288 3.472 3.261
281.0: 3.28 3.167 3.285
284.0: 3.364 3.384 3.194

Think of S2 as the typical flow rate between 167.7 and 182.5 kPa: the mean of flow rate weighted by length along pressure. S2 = 2.99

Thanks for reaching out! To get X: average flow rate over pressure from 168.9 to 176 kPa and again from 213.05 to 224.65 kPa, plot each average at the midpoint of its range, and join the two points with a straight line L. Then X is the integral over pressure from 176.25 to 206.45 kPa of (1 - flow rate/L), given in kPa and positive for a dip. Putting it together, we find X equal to -2.71 kPa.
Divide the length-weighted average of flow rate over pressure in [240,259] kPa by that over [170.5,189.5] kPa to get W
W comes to 0.85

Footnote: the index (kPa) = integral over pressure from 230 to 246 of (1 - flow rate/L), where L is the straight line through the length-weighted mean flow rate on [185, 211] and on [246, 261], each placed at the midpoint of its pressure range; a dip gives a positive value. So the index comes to 1.3 kPa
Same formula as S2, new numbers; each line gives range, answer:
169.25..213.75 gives 3.05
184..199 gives 3.21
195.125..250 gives 2.75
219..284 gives 2.82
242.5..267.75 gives 2.74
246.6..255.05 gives 2.65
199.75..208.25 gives 2.96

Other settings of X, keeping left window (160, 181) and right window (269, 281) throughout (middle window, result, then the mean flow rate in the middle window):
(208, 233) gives 3.0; 2.73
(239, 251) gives 2.2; 2.59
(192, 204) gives -0.4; 3.13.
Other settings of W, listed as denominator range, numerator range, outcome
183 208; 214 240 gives 0.85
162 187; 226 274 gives 0.91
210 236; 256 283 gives 1.13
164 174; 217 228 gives 0.92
